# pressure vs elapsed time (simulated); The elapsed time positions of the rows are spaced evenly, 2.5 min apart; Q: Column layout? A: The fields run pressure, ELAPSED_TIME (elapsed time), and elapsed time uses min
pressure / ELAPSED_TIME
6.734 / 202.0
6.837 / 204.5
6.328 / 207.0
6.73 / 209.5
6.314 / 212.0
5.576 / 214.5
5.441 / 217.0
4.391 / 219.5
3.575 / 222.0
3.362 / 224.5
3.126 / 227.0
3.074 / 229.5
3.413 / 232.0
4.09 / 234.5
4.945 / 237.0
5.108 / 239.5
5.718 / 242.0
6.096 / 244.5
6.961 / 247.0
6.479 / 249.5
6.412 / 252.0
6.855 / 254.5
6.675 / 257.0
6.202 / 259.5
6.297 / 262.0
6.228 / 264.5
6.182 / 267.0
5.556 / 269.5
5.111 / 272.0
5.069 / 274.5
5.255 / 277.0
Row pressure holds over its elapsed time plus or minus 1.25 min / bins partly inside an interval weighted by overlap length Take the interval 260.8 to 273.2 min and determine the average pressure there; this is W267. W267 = 5.88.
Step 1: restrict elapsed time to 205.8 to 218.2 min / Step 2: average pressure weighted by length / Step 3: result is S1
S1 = 6.08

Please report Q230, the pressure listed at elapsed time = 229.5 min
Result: 3.074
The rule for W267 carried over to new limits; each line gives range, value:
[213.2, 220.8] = 5.13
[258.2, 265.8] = 6.24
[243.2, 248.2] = 6.52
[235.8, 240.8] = 5.03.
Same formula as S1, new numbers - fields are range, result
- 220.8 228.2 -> 3.35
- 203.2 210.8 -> 6.63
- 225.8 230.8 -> 3.1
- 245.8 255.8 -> 6.68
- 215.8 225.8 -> 4.18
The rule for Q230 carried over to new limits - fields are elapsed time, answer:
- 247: 6.961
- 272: 5.111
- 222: 3.575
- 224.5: 3.362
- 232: 3.413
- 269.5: 5.556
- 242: 5.718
